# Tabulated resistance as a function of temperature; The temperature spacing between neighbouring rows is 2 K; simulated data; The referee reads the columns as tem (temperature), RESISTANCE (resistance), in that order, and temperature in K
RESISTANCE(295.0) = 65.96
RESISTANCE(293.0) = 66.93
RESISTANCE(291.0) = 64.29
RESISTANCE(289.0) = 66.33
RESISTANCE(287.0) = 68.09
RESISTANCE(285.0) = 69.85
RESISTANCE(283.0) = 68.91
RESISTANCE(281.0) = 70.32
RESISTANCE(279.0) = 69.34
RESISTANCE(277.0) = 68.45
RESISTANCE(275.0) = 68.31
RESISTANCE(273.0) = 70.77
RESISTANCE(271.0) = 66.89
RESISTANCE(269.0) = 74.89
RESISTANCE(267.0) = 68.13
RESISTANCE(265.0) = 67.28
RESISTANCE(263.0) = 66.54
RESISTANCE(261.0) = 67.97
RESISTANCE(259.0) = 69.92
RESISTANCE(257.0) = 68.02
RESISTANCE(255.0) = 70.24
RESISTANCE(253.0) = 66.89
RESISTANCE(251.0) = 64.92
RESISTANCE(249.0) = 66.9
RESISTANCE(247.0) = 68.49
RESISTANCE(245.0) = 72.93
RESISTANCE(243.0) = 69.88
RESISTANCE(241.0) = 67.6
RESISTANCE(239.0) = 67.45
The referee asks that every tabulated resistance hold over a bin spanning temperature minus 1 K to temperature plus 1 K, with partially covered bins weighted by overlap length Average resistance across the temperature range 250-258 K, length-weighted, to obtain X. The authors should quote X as 67.5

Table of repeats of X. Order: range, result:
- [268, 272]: 70.9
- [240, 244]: 68.7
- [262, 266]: 66.9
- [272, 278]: 69.2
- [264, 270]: 70.1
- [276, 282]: 69.4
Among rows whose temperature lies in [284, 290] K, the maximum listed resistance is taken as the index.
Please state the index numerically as 69.85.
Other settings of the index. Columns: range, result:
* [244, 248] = 72.93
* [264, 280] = 74.89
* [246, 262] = 70.24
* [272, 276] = 70.77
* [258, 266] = 69.92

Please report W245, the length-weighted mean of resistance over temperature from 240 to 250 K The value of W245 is 69.2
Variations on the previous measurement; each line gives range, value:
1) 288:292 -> 65.3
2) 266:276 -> 69.8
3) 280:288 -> 69.3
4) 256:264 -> 68.1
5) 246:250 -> 67.7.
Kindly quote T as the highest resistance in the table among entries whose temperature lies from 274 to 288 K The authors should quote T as 70.32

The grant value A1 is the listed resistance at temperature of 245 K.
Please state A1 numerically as 72.93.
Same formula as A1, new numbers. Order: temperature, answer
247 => 68.49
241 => 67.6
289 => 66.33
